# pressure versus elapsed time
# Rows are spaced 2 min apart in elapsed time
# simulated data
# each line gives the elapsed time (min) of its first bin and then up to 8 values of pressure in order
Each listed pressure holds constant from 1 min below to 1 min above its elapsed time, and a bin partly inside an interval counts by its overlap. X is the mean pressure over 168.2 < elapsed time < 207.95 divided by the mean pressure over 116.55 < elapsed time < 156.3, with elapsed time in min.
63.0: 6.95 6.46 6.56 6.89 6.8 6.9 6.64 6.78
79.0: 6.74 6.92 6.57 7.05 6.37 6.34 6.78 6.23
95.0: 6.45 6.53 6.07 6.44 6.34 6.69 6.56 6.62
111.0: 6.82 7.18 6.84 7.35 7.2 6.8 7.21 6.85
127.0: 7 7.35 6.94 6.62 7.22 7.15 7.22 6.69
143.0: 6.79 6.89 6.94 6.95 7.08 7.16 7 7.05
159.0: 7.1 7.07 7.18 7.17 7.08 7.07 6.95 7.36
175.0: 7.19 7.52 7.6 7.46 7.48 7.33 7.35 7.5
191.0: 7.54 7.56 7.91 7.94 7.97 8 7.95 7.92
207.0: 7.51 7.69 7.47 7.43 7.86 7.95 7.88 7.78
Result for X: 1.08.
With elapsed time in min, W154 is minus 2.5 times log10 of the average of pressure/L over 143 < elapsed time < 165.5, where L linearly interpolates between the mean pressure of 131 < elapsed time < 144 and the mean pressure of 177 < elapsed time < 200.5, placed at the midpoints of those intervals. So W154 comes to 0.02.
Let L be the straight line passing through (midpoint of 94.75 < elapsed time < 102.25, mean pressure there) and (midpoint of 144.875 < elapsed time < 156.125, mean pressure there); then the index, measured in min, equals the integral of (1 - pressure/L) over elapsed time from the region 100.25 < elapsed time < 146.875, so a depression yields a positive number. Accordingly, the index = -1.6 min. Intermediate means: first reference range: 6.36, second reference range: 7.01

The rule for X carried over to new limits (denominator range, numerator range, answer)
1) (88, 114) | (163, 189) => 1.12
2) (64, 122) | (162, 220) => 1.13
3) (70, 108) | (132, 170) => 1.07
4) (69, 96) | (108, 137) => 1.05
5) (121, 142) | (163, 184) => 1.04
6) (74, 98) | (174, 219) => 1.16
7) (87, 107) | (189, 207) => 1.21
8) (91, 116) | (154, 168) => 1.08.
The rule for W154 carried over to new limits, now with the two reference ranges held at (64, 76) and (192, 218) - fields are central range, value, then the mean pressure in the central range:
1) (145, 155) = 0.05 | 7.02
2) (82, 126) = 0.05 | 6.7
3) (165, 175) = 0.06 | 7.13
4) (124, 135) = 0.03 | 6.98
